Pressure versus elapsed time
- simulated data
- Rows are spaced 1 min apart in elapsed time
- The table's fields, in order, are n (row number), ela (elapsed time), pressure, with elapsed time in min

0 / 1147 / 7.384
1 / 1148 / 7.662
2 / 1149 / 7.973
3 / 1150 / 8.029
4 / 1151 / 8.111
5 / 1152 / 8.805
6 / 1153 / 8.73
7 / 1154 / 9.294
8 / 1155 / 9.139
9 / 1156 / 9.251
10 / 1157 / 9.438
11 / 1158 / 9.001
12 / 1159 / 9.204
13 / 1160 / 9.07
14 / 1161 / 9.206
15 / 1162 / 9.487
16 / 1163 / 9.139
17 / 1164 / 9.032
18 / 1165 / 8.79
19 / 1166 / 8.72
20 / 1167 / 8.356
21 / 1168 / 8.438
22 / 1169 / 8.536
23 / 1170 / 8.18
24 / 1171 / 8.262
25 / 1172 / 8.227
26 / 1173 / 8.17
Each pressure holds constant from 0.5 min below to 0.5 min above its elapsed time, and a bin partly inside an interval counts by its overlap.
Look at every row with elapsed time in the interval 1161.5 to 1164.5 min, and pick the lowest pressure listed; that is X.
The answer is 9.032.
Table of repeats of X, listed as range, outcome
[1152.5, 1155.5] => 8.73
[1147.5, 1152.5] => 7.662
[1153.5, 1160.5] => 9.001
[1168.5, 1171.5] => 8.18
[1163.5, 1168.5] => 8.356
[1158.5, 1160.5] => 9.07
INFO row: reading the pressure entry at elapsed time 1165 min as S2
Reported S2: 8.79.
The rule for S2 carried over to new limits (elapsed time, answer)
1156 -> 9.251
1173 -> 8.17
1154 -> 9.294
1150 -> 8.029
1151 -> 8.111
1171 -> 8.262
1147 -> 7.384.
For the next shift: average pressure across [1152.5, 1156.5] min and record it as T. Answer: 9.1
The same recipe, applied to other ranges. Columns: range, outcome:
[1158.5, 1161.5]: 9.16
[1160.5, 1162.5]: 9.35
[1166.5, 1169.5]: 8.44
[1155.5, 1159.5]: 9.22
